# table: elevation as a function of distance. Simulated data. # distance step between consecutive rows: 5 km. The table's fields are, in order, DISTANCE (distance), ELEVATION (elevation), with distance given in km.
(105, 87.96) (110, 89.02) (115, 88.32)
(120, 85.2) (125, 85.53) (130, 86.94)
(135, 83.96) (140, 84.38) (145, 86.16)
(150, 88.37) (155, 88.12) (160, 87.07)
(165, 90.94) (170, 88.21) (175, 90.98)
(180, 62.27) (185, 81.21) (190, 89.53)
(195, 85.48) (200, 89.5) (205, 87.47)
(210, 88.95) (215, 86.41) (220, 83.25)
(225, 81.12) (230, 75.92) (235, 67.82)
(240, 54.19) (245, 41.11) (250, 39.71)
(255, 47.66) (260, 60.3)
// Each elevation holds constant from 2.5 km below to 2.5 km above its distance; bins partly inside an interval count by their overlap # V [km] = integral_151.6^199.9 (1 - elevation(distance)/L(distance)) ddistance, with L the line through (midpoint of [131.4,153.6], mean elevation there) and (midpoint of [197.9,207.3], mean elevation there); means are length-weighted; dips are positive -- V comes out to 1.2 km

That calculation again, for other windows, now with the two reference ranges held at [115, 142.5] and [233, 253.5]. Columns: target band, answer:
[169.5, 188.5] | -2.80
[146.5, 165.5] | -2.78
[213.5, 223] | -4.36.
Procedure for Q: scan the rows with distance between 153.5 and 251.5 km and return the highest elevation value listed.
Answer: 90.98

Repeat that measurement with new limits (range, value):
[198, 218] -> 89.5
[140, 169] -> 90.94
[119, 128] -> 85.53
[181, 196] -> 89.53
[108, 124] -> 89.02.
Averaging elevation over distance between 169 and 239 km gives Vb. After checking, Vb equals 82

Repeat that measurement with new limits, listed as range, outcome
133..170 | 87.1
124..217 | 85.9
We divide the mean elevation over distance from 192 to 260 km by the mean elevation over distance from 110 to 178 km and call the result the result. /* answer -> 0.82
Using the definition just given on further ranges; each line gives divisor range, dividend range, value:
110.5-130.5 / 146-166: 1.02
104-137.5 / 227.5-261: 0.63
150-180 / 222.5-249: 0.72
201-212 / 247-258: 0.50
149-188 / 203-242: 0.93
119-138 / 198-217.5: 1.03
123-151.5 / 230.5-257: 0.61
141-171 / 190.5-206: 1.00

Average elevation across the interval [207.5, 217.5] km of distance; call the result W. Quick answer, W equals 87.7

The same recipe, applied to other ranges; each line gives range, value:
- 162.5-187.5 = 82.7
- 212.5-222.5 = 84.8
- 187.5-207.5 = 88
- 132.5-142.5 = 84.2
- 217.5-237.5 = 77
